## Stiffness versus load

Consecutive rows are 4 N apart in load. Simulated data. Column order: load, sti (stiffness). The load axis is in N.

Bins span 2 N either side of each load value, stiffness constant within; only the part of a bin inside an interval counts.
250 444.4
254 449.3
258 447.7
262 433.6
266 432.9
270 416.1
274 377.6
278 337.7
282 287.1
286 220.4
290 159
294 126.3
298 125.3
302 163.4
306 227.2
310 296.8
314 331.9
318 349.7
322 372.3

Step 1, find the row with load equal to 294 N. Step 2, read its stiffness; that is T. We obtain 126.3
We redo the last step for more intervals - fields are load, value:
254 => 449.3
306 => 227.2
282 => 287.1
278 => 337.7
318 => 349.7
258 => 447.7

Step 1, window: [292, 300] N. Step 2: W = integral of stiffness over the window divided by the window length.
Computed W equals 126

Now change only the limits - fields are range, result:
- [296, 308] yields 172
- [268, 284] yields 355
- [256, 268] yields 438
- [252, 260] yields 448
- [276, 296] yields 226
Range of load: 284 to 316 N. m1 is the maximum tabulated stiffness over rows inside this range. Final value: 331.9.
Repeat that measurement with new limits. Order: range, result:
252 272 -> 449.3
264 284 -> 432.9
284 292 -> 220.4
